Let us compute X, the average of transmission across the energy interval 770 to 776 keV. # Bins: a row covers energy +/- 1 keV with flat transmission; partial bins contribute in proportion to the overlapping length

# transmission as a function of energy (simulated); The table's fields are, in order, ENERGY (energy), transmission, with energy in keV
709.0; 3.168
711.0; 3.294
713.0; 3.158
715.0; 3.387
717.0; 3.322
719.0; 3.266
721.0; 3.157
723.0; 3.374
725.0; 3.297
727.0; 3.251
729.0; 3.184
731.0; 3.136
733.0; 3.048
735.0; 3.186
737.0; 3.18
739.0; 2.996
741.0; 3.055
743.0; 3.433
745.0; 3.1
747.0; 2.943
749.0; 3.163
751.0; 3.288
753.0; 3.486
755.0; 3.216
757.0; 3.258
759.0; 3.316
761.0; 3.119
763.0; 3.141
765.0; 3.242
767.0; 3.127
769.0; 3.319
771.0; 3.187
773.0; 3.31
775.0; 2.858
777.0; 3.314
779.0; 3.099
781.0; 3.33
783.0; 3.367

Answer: 3.12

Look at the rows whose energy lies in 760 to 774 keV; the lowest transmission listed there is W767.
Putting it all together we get 3.119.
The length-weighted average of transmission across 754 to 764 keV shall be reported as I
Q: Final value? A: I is 3.21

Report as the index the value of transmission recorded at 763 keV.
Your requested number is 3.141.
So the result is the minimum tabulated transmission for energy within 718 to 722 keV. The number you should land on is 3.157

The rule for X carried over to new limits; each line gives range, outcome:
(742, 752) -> 3.19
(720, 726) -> 3.28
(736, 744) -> 3.17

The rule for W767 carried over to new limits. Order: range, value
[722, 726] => 3.297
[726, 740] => 2.996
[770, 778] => 2.858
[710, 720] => 3.158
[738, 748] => 2.943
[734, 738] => 3.18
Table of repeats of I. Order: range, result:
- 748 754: 3.31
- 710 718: 3.29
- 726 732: 3.19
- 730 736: 3.12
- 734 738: 3.18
